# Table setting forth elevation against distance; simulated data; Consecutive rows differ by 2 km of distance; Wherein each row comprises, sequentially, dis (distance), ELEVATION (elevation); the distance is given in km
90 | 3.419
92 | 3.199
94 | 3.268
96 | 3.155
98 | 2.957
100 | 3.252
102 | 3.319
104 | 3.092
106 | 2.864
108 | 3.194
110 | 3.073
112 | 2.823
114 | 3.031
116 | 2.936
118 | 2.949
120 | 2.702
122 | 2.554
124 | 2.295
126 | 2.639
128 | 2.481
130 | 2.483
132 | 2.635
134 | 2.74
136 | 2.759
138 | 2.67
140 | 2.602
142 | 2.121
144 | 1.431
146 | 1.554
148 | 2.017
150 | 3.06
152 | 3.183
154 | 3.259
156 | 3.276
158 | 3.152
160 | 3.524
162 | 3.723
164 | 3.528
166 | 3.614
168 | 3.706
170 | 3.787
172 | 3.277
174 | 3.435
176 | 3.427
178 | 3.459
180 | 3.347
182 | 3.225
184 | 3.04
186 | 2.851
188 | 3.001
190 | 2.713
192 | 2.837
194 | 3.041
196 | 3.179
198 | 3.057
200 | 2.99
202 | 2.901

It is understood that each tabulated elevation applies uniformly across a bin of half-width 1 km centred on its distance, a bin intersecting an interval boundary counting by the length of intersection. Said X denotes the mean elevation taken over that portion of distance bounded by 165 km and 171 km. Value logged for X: 3.7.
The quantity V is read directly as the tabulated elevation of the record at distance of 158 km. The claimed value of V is 3.152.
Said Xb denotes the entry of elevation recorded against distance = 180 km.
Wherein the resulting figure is 3.347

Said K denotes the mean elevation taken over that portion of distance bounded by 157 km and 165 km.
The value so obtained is 3.48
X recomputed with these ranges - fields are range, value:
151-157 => 3.24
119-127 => 2.55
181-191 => 2.97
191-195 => 2.94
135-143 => 2.54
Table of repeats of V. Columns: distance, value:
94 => 3.268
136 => 2.759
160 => 3.524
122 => 2.554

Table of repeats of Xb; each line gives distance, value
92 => 3.199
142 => 2.121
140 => 2.602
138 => 2.67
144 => 1.431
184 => 3.04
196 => 3.179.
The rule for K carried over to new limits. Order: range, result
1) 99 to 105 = 3.22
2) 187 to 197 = 2.95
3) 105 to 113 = 2.99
